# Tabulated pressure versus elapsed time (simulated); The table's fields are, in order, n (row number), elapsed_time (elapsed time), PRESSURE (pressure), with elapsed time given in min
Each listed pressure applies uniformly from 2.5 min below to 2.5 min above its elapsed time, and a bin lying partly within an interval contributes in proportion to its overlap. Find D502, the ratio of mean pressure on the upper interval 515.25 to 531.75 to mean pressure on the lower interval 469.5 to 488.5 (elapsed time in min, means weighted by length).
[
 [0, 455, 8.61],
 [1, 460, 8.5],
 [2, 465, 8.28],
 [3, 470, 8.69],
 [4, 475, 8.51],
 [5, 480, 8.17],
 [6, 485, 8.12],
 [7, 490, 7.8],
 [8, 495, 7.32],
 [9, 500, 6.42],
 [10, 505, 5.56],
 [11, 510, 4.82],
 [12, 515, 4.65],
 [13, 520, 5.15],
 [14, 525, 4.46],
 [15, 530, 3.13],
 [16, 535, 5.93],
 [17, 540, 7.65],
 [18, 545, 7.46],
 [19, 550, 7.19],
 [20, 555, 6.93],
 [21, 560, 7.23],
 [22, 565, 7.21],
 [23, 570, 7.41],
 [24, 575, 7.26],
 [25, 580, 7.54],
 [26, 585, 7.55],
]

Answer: 0.52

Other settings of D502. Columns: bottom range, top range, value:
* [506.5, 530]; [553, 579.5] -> 1.56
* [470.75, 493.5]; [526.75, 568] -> 0.80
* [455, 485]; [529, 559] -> 0.78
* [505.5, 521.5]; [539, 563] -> 1.47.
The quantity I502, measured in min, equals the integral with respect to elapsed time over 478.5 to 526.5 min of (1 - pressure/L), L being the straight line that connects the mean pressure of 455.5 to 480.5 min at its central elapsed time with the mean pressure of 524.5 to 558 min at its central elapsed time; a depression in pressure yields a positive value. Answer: 7.91 min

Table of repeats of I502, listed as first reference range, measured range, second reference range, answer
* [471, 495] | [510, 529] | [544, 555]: 7.44 min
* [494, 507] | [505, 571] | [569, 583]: 8.35 min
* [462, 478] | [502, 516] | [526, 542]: 3.20 min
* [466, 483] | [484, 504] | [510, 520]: -1.54 min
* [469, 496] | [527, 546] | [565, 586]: 4.45 min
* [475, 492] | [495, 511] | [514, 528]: 1.08 min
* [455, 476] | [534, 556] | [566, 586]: 1.72 min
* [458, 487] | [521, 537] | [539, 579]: 6.56 min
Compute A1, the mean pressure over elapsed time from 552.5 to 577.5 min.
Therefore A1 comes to 7.21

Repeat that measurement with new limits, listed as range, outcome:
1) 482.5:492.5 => 7.96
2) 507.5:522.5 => 4.87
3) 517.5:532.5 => 4.25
